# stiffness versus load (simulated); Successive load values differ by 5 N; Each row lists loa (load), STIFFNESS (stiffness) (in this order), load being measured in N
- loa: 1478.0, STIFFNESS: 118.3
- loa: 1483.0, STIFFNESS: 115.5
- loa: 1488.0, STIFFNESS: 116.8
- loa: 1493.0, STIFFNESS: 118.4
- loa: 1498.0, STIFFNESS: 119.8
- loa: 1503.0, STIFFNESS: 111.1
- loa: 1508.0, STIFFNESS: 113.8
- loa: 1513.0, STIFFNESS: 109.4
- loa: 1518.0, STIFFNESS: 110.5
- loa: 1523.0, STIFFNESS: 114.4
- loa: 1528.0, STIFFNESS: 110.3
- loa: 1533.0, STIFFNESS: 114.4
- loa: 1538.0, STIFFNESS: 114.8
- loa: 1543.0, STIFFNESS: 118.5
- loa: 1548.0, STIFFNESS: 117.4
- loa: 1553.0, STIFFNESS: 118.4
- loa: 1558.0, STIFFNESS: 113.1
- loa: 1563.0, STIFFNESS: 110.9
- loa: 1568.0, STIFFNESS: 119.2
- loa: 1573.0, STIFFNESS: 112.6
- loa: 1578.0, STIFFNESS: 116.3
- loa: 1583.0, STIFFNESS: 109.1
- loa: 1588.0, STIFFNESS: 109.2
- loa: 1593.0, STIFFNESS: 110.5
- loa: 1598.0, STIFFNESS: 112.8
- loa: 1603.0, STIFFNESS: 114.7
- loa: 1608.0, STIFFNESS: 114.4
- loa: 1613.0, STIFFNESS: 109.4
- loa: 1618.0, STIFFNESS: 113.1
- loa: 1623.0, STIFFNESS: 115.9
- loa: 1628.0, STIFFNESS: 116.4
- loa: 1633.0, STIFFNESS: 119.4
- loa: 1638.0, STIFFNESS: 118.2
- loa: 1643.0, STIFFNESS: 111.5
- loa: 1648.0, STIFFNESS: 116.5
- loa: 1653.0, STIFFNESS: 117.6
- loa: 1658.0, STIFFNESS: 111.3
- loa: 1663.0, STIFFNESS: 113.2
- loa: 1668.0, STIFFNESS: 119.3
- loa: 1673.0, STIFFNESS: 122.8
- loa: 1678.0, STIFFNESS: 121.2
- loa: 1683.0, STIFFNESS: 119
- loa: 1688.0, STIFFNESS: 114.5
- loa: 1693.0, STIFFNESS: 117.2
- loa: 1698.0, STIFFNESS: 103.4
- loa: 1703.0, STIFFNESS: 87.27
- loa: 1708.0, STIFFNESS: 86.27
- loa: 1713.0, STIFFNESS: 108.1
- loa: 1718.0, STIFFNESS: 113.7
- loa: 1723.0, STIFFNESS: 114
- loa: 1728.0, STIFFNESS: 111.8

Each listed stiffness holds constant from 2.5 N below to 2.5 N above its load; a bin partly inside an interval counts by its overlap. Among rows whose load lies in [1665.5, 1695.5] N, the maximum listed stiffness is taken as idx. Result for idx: 122.8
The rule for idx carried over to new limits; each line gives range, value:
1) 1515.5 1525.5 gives 114.4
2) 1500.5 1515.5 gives 113.8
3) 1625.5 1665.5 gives 119.4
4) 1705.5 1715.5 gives 108.1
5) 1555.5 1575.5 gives 119.2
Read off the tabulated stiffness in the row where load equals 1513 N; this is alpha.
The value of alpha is 109.4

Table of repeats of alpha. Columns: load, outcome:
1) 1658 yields 111.3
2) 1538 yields 114.8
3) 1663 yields 113.2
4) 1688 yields 114.5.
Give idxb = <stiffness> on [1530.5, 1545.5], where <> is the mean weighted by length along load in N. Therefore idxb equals 116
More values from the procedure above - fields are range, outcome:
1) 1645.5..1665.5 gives 115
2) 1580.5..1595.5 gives 110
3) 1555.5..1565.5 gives 112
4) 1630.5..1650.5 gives 116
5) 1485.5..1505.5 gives 117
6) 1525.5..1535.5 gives 112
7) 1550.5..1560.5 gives 116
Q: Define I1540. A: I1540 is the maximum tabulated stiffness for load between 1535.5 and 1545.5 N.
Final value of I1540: 118.5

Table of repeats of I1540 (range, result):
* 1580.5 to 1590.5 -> 109.2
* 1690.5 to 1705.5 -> 117.2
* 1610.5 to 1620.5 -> 113.1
